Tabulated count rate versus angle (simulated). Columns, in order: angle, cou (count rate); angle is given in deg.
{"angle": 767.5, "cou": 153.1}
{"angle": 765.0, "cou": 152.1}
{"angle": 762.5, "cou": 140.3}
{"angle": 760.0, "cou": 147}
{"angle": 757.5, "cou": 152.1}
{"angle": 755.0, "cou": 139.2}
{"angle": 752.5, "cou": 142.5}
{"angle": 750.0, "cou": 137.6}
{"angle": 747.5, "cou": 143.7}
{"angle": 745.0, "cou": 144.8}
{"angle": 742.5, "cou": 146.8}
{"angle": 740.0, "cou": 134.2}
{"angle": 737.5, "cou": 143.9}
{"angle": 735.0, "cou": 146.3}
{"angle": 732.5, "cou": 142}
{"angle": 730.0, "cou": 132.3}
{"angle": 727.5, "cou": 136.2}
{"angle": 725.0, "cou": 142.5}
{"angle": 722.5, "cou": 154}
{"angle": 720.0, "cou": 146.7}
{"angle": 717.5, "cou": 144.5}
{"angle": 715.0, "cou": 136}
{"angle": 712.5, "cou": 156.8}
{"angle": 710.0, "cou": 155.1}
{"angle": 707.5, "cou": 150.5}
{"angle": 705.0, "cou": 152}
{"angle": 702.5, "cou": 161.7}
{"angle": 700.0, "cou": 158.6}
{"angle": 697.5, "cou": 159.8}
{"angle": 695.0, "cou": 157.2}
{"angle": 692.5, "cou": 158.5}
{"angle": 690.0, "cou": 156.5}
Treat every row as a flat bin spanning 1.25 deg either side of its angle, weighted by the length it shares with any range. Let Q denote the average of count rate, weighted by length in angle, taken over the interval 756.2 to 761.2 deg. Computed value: 149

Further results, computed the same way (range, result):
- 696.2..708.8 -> 157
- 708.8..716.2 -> 149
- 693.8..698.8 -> 159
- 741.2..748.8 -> 145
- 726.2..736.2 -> 139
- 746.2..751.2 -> 141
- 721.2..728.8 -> 144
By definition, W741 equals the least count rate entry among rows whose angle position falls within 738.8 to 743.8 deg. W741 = 134.2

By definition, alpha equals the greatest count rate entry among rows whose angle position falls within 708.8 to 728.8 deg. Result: 156.8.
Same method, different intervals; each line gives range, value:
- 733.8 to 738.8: 146.3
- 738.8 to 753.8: 146.8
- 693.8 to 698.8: 159.8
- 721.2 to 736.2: 154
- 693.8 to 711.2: 161.7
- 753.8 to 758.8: 152.1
